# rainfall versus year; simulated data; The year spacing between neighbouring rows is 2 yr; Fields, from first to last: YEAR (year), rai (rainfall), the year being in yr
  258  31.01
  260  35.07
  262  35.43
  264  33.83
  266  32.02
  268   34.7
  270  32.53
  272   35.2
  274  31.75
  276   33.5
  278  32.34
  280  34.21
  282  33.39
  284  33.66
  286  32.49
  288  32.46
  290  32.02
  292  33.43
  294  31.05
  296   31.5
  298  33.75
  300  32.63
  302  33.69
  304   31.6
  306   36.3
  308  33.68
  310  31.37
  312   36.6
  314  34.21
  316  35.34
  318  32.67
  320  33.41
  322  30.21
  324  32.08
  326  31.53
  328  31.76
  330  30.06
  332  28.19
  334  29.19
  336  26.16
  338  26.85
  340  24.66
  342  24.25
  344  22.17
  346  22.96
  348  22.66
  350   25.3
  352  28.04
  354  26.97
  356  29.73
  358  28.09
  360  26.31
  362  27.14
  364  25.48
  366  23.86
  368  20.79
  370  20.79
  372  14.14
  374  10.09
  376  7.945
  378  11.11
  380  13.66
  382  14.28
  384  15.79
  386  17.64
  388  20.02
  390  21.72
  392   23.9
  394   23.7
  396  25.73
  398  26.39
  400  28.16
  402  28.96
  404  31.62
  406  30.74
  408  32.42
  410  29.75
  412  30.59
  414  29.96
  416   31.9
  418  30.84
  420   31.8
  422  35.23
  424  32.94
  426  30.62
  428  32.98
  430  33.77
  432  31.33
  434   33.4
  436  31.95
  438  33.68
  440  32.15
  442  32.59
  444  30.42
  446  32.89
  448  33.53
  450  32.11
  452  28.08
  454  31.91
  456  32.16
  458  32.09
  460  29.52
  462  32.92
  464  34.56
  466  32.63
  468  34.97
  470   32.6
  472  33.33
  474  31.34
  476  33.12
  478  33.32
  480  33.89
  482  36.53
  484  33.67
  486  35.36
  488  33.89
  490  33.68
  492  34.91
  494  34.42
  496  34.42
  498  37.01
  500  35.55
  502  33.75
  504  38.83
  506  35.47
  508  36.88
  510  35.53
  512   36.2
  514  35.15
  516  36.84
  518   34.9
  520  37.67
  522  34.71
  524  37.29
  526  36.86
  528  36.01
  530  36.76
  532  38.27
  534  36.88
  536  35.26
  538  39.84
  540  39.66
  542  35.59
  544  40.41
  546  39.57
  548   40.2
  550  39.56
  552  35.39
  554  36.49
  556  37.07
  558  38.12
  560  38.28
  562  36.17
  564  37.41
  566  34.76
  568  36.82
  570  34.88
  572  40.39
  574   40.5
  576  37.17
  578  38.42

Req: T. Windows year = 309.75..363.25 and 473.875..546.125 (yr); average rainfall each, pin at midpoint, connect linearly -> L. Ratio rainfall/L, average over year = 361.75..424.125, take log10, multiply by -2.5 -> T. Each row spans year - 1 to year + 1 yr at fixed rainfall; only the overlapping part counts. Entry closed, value 0.293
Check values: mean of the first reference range 28.8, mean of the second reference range 35.9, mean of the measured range 23.9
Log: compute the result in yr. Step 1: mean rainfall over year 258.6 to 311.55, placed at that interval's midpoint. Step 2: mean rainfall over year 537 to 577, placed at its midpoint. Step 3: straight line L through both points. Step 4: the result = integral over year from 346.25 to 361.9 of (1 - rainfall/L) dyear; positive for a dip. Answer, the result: 3.57 yr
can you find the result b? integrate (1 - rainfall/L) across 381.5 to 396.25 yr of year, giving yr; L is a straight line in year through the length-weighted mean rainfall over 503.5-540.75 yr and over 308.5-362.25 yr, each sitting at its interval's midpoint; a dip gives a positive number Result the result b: 5.2 yr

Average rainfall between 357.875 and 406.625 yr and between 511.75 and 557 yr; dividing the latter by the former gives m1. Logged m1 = 1.75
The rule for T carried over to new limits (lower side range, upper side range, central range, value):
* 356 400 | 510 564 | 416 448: -0.24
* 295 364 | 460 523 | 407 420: 0.04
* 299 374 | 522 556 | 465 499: 0.03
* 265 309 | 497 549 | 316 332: 0.07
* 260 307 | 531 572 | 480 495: 0.06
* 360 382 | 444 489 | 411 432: -0.24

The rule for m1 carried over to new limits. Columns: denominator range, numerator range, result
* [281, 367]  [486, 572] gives 1.22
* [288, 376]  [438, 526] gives 1.21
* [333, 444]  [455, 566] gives 1.38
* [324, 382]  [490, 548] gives 1.55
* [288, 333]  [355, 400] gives 0.63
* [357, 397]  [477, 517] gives 1.80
